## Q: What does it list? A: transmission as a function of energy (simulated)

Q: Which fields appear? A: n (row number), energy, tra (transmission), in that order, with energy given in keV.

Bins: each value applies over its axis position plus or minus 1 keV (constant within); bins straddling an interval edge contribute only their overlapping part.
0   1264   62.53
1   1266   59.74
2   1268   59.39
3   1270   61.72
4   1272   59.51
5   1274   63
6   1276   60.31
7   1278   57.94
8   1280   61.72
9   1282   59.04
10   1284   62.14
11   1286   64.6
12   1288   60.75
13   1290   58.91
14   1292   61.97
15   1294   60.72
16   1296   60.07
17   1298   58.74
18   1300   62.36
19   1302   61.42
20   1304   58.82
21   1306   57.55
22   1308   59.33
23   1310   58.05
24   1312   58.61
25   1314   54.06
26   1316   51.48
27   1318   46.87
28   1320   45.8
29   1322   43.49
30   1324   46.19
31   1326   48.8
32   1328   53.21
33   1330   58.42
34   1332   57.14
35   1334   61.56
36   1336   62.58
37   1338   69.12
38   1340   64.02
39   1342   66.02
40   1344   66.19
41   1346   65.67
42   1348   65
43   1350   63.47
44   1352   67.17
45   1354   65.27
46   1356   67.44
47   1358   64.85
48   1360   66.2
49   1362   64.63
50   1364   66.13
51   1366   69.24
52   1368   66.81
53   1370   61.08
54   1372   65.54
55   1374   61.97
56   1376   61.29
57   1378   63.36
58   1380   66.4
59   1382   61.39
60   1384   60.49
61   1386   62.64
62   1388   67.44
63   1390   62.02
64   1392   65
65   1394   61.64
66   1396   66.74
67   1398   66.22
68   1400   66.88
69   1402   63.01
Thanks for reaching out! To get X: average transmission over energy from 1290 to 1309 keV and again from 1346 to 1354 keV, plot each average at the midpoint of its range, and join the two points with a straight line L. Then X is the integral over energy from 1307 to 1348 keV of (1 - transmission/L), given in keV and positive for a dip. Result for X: 3.90 keV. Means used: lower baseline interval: 60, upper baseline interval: 65.3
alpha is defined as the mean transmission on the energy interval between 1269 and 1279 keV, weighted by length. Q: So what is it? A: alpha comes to 60.5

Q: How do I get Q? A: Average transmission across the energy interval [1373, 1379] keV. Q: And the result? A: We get 62.2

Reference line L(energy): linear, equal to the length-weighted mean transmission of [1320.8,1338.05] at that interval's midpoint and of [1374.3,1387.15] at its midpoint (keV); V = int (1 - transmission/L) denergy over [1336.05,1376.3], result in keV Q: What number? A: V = -4.5 keV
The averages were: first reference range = 54.8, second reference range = 62.6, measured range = 65.4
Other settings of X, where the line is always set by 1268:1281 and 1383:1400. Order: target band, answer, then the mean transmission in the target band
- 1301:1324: 3.0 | 53.8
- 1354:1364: -0.4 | 65.8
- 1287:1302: 0.2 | 60.6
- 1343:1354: -0.5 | 65.5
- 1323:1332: 1.4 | 52.3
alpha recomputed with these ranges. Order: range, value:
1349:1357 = 65.8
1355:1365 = 65.8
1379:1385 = 62.8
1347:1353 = 65.2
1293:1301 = 60.5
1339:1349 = 65.4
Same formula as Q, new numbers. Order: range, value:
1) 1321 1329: 47.9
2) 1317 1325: 45.6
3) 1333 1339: 64.4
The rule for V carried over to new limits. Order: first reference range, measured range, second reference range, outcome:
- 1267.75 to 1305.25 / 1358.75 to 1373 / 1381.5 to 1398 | -0.6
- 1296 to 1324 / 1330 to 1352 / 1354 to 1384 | -1.4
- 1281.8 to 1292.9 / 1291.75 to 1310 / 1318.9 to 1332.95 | -0.8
